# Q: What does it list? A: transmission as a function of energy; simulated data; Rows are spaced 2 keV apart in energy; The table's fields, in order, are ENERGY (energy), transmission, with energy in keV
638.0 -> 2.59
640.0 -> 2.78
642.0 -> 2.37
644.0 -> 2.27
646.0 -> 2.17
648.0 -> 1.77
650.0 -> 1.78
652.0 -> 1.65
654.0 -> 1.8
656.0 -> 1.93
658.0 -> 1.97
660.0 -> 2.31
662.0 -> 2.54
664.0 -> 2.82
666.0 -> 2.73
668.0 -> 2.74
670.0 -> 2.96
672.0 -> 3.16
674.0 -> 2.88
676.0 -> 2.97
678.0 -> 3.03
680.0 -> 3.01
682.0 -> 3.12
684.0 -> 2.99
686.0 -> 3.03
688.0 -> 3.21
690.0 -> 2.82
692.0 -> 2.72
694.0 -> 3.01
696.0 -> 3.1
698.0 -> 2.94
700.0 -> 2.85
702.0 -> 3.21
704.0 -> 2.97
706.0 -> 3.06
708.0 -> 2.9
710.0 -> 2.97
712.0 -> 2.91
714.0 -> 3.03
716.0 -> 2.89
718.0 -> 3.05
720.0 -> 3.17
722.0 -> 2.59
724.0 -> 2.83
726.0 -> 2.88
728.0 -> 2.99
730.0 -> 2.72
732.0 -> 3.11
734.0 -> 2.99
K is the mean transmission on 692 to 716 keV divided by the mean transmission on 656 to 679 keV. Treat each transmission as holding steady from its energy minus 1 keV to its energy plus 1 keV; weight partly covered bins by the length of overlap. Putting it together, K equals 1.10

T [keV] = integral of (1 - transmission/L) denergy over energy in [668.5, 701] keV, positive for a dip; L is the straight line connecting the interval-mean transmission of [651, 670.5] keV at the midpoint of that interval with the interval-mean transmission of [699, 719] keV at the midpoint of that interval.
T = -4.1 keV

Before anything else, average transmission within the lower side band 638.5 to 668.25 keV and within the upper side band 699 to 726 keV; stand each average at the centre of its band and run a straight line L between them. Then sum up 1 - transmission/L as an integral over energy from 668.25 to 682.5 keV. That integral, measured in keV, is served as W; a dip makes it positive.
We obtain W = -2.8 keV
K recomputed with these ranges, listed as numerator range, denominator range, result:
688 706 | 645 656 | 1.61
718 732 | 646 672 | 1.27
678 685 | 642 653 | 1.54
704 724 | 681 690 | 0.96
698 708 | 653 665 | 1.35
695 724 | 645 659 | 1.59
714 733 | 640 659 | 1.45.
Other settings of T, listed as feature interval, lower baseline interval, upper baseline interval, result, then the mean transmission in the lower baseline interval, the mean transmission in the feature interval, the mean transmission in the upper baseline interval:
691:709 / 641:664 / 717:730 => -2.3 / 2.08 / 2.97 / 2.9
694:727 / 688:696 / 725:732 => -0.6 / 2.93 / 2.96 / 2.9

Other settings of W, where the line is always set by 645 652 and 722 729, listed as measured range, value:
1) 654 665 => -1.4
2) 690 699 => -1.7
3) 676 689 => -4.2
